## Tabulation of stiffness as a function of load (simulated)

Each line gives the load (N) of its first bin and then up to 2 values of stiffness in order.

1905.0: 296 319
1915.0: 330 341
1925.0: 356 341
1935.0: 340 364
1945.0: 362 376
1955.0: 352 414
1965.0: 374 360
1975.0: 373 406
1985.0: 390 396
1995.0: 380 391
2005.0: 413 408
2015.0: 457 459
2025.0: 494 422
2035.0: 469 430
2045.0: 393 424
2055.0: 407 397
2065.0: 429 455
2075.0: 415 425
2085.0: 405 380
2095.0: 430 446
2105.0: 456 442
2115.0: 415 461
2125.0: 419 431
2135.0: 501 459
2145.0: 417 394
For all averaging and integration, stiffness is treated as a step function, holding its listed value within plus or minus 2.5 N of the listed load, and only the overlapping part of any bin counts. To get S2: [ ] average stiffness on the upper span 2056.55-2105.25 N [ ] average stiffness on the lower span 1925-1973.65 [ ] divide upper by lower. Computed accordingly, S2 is 1.16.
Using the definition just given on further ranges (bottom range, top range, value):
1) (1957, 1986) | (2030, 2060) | 1.10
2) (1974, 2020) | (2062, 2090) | 1.04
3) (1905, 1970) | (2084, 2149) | 1.23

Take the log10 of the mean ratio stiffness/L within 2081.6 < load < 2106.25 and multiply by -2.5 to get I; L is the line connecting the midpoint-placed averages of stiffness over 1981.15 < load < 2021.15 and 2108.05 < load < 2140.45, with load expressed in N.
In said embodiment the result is 0.04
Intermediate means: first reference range 410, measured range 422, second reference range 446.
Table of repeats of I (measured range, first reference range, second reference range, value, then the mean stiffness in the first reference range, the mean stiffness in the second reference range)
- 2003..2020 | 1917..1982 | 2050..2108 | -0.101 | 365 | 423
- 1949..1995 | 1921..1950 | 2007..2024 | 0.036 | 354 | 445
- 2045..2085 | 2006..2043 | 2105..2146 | 0.067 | 446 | 445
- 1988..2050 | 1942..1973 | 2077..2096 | -0.096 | 373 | 409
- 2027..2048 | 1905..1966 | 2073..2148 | -0.079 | 353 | 433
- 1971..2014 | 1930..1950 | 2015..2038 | 0.062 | 356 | 460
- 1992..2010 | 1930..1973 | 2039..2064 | -0.023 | 366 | 410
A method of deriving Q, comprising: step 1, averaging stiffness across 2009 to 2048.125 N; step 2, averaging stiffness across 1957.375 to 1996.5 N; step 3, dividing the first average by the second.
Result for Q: 1.1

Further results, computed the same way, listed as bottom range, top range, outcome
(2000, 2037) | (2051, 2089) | 0.94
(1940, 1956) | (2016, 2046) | 1.23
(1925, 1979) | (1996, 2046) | 1.18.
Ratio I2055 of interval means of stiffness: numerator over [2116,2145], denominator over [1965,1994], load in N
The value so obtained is 1.17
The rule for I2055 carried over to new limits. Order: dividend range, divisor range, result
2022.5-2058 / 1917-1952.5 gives 1.23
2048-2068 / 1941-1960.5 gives 1.12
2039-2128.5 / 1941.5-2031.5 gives 1.06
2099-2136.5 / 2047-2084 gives 1.06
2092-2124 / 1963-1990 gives 1.15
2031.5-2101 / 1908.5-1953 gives 1.21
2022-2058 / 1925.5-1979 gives 1.18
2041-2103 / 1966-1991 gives 1.09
